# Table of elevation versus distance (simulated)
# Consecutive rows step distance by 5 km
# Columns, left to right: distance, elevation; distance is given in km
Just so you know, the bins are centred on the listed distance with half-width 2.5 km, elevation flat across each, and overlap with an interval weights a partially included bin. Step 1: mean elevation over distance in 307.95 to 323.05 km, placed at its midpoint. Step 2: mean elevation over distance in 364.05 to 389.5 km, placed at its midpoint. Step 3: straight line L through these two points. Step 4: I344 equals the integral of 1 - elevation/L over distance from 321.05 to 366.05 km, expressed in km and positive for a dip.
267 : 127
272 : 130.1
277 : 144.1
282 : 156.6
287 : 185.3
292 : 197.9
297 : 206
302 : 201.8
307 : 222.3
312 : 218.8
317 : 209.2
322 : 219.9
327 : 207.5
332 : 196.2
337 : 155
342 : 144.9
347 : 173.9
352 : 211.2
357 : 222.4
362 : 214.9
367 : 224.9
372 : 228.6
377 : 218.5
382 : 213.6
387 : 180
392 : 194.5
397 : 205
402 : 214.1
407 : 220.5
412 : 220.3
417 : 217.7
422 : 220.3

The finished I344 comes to 4.3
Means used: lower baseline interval 216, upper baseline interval 213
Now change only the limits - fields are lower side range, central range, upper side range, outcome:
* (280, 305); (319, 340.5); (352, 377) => 1.4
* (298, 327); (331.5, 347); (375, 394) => 3.4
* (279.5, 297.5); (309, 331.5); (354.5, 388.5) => -1.9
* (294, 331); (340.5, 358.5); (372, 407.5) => 1.8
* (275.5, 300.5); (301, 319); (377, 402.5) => -2.8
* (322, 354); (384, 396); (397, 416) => 1.0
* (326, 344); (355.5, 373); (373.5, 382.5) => -1.6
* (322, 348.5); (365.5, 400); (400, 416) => -0.7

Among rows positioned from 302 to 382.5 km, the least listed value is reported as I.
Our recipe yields 144.9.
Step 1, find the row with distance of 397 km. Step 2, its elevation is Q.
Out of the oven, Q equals 205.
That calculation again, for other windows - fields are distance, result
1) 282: 156.6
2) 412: 220.3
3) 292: 197.9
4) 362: 214.9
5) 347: 173.9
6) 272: 130.1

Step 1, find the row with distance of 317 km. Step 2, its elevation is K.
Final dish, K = 209.2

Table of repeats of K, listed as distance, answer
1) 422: 220.3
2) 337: 155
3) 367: 224.9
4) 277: 144.1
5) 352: 211.2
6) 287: 185.3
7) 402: 214.1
